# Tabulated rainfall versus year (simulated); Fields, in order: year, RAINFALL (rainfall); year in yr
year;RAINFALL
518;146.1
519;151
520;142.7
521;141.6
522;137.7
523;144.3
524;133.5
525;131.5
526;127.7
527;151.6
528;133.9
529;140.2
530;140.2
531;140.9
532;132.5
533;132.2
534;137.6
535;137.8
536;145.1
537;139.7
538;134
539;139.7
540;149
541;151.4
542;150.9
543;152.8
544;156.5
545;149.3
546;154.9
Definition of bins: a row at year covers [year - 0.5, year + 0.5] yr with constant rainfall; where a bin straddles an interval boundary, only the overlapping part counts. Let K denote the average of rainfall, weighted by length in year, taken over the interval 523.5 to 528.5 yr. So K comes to 136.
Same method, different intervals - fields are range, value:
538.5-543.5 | 149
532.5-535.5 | 136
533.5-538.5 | 139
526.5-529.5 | 142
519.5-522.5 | 141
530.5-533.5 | 135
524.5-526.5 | 130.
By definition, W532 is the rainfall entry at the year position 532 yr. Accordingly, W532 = 132.5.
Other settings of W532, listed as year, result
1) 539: 139.7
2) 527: 151.6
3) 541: 151.4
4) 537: 139.7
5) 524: 133.5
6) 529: 140.2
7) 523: 144.3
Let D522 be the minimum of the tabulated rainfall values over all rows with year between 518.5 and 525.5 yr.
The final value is 131.5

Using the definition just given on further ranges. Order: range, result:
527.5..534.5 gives 132.2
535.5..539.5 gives 134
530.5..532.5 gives 132.5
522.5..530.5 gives 127.7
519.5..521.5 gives 141.6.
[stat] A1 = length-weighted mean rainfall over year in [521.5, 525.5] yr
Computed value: 137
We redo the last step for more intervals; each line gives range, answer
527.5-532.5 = 138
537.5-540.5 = 141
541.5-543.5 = 152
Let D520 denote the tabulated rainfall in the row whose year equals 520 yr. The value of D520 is 142.7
